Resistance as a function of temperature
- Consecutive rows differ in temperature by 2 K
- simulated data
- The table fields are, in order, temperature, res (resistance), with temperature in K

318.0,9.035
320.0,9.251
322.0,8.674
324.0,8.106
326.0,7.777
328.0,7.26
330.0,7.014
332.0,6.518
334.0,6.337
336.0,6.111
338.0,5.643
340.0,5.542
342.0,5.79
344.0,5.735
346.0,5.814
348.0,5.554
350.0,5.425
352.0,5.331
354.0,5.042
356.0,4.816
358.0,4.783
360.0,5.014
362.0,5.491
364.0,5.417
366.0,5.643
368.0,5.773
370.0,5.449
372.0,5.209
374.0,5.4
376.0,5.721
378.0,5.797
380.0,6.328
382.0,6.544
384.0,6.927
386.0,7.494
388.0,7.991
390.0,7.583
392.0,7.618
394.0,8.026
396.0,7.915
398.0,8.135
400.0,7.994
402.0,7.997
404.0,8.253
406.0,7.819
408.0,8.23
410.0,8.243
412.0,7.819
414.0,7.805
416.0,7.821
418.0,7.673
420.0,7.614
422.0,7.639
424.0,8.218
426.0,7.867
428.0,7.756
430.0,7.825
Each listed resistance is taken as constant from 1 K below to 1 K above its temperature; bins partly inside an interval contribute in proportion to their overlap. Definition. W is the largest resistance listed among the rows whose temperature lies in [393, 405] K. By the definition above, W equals 8.253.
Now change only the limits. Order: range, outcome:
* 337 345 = 5.79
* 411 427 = 8.218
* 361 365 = 5.491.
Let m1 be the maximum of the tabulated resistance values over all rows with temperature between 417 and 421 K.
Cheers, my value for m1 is 7.673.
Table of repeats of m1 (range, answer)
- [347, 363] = 5.554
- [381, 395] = 8.026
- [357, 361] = 5.014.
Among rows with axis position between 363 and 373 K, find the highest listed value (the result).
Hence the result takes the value 5.773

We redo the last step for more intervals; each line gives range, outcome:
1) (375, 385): 6.927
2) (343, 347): 5.814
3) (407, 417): 8.243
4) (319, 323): 9.251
